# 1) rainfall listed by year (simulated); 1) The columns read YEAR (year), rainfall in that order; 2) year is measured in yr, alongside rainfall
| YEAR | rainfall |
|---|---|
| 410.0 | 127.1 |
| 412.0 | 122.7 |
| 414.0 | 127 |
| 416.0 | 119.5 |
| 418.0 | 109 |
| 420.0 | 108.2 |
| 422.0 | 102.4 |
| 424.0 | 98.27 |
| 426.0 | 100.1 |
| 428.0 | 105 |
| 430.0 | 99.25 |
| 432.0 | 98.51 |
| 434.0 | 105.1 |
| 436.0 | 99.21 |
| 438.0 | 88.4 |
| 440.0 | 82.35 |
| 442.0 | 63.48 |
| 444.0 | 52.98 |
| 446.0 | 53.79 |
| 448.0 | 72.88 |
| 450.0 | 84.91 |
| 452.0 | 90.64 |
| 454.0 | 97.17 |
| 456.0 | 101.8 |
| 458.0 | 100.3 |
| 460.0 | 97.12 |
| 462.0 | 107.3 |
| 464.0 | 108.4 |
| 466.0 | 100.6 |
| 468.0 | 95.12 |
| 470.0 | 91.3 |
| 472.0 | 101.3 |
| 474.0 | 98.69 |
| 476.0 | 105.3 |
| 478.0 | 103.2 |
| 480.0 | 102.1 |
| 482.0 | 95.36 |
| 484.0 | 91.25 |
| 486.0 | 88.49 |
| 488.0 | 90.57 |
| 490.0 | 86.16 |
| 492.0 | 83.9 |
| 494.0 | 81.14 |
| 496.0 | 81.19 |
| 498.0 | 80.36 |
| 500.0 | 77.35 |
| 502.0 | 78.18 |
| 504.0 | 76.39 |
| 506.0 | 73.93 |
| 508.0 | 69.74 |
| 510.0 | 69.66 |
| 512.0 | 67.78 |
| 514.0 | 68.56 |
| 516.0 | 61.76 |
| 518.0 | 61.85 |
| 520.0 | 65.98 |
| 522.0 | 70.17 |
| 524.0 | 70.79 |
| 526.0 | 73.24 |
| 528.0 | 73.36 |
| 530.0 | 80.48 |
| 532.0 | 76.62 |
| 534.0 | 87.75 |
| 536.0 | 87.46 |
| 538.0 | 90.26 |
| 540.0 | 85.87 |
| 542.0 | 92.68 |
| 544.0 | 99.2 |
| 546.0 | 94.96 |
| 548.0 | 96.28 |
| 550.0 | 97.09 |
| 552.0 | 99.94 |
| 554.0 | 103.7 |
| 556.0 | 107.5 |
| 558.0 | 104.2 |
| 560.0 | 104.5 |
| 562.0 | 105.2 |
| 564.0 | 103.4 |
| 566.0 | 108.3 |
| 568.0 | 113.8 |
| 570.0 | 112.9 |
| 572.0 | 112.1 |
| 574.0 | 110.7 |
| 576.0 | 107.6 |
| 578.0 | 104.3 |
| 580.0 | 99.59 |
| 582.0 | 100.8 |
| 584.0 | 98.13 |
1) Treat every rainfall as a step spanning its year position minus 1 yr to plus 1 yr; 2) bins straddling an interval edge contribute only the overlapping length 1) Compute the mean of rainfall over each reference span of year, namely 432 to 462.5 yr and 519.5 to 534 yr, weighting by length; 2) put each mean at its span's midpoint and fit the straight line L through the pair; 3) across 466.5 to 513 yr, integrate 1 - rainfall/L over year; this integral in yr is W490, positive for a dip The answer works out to -3.74 yr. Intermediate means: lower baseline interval 86.5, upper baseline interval 74.2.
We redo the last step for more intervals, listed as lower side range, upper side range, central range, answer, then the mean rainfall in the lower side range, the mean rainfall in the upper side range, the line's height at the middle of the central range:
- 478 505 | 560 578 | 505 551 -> 8.6 yr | 86.2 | 109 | 96.8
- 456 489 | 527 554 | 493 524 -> 7.2 yr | 98.6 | 89.9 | 94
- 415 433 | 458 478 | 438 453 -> 4.4 yr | 104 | 101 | 103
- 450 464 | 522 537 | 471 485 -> -1.0 yr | 98.7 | 78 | 92.7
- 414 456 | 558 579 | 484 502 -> 2.8 yr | 92.6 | 108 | 99.4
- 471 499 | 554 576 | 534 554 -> 1.9 yr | 92.1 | 108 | 104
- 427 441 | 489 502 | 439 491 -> -1.3 yr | 96.8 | 81.4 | 89.1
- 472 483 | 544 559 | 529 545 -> 2.1 yr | 101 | 100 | 101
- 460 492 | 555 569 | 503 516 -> 3.9 yr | 97.2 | 107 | 101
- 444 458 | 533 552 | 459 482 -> -4.3 yr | 82.5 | 92.8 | 84.7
